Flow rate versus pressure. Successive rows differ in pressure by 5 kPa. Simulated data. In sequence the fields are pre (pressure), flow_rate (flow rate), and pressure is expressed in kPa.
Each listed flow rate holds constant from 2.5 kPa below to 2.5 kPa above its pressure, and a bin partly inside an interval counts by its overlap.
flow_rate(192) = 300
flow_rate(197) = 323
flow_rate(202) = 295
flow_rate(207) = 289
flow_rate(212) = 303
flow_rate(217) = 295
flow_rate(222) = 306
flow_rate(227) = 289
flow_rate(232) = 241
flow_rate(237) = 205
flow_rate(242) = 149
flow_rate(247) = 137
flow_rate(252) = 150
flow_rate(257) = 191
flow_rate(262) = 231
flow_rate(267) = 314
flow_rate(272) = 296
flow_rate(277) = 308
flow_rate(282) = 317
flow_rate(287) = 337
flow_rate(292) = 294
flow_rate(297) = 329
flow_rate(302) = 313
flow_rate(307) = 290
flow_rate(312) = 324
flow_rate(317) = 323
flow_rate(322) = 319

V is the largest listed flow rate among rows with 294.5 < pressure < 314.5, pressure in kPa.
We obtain 329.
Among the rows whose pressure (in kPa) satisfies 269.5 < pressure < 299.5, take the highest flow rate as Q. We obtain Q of 337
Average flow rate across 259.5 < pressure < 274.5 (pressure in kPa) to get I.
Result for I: 280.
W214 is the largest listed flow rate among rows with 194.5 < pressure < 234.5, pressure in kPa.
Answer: 323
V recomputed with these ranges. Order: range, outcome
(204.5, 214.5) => 303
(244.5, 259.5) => 191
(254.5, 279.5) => 314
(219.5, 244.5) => 306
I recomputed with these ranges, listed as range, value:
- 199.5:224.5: 298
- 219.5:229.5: 298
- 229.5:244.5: 198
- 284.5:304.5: 318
